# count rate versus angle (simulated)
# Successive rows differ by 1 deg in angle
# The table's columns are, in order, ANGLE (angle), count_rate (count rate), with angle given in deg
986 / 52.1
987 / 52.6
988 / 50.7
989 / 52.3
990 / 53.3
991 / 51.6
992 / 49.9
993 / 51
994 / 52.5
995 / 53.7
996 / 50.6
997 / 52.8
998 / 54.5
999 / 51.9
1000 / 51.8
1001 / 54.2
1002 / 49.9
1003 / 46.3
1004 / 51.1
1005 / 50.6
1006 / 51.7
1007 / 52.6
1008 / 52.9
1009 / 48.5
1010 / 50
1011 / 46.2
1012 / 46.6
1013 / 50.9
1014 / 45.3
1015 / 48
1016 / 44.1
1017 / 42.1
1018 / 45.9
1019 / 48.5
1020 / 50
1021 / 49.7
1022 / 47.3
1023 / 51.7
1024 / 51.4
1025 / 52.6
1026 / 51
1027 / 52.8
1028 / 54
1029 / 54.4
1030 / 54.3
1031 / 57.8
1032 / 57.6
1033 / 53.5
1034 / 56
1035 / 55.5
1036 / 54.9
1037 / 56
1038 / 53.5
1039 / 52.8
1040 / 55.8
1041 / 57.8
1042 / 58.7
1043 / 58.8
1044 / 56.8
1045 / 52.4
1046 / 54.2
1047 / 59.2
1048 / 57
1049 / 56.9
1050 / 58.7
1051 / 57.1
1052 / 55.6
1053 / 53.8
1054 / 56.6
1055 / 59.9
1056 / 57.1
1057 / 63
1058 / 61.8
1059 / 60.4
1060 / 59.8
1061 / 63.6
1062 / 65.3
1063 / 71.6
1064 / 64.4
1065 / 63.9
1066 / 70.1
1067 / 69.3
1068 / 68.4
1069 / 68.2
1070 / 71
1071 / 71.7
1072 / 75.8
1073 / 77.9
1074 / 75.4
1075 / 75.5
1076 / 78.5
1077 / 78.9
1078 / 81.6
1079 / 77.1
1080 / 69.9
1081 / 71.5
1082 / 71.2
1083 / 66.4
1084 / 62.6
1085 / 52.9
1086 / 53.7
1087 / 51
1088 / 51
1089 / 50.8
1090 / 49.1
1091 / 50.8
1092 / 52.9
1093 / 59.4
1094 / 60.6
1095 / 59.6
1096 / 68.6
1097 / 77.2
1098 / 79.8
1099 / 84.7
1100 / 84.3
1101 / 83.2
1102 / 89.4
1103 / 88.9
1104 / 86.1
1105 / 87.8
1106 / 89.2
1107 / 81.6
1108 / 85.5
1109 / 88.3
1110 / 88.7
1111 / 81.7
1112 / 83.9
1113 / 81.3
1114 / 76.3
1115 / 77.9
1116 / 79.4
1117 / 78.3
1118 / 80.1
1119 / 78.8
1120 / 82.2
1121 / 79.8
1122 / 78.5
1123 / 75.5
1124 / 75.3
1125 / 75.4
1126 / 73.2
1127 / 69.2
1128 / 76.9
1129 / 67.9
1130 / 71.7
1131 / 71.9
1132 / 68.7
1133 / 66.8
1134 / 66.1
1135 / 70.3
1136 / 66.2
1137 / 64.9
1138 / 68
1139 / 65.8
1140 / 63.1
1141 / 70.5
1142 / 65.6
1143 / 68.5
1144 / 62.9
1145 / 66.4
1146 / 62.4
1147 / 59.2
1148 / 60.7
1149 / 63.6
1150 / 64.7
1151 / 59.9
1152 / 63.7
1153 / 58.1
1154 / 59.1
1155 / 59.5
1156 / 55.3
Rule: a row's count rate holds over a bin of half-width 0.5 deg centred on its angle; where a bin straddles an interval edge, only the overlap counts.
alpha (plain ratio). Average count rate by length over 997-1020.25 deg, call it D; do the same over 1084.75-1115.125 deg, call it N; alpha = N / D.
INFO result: 1.5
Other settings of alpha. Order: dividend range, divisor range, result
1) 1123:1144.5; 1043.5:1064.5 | 1.17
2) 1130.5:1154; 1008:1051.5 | 1.23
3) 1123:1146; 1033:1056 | 1.22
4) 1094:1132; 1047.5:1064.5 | 1.31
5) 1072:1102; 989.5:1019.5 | 1.36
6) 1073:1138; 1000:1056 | 1.39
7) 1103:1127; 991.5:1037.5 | 1.58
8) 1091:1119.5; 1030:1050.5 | 1.40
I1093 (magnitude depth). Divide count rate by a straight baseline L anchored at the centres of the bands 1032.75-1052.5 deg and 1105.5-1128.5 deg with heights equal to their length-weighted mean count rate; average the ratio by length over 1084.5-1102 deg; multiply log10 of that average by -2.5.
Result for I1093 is 0.142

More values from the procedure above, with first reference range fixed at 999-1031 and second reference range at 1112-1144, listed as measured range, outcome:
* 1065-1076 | -0.18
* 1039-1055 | 0.00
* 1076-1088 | -0.06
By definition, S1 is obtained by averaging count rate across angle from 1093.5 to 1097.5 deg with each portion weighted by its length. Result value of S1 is 66.5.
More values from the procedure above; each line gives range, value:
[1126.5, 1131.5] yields 71.5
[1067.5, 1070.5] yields 69.2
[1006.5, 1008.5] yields 52.8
